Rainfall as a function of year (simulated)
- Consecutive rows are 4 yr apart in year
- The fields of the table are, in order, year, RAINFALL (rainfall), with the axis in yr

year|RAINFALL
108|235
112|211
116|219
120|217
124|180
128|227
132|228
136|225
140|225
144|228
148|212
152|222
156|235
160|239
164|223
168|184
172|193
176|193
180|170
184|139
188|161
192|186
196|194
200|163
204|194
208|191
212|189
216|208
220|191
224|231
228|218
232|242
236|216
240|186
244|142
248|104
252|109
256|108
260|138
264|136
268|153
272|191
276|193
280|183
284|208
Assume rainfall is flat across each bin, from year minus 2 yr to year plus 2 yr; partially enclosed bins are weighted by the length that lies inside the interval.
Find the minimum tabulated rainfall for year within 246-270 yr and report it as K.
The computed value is 104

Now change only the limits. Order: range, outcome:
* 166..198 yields 139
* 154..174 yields 184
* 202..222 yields 189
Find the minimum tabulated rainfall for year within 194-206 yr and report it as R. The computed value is 163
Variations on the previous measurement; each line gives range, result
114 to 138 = 180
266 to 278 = 153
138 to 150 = 212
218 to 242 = 186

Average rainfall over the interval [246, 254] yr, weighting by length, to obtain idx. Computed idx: 106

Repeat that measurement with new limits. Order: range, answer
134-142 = 225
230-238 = 229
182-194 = 162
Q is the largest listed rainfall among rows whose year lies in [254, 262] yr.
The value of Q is 138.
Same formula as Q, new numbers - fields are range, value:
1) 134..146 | 228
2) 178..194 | 186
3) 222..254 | 242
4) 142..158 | 235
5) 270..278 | 193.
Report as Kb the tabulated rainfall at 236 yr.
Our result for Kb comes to 216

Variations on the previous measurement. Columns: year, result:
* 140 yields 225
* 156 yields 235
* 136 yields 225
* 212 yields 189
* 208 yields 191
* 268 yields 153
